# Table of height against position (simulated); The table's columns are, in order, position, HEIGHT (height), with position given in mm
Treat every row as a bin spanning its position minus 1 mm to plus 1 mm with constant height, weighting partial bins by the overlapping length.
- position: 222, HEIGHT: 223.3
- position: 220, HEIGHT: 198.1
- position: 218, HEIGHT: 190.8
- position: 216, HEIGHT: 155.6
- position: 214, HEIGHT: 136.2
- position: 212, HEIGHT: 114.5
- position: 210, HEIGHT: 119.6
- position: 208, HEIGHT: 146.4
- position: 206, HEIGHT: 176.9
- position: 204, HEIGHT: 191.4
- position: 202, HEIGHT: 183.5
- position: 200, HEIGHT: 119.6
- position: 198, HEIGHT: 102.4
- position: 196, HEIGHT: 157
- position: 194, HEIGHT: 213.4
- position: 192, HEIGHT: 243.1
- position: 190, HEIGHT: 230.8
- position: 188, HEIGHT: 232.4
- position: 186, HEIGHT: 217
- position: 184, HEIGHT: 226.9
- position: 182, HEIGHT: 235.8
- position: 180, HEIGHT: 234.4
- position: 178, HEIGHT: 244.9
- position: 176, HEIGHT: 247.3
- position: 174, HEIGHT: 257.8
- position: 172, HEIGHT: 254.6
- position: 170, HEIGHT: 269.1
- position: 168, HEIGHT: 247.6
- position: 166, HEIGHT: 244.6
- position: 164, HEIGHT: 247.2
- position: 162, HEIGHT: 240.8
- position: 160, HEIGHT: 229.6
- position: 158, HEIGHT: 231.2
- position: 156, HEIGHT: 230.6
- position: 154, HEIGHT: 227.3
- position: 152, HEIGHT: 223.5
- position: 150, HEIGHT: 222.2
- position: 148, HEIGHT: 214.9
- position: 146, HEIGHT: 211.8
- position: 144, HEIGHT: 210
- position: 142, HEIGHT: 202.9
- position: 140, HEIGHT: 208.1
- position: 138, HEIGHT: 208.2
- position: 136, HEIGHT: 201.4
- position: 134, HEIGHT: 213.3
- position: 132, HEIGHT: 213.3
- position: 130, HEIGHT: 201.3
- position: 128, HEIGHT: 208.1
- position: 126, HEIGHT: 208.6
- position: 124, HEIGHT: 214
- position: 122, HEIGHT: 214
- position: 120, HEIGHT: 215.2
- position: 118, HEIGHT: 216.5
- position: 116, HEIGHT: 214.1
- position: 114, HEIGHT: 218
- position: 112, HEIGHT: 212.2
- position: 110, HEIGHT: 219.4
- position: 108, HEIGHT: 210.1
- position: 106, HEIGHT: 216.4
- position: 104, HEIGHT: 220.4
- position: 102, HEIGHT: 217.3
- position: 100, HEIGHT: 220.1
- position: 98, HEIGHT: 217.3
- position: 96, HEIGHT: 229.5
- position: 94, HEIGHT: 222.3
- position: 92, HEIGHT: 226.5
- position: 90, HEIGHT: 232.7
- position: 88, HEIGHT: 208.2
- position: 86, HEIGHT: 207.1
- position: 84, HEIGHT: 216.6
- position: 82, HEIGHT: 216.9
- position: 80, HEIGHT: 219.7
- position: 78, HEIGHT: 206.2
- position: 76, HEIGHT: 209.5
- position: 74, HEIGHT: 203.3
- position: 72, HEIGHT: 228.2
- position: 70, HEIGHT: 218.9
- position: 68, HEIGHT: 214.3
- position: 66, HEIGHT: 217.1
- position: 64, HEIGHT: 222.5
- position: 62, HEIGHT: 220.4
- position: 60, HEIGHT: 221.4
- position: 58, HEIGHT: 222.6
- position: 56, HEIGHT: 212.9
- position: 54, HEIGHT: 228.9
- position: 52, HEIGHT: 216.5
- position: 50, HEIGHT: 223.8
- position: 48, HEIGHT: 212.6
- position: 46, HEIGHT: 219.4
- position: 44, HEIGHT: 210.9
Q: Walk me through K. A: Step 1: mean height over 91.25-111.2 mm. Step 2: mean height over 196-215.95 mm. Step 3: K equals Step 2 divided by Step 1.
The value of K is 0.66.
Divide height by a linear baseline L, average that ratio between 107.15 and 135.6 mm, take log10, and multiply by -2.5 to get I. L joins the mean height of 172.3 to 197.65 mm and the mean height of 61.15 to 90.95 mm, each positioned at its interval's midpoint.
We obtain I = 0.04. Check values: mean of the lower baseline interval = 216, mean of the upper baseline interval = 226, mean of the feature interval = 212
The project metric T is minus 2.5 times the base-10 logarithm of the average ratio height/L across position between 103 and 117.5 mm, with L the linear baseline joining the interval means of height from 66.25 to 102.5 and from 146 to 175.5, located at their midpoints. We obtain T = 0.04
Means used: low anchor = 217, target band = 216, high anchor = 238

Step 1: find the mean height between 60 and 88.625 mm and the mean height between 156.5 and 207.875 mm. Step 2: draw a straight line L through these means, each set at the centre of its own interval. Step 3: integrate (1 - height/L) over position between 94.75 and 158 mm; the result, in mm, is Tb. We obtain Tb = 0.43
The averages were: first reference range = 215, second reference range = 218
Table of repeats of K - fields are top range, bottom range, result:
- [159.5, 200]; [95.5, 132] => 1.05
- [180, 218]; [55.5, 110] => 0.83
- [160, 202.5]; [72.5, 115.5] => 1.02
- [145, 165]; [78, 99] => 1.04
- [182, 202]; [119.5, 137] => 0.93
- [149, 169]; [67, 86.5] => 1.09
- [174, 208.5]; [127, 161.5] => 0.94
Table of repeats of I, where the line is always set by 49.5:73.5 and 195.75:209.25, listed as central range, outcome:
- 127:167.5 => -0.22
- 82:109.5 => -0.08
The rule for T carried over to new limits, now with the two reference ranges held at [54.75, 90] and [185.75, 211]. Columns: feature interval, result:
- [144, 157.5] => -0.15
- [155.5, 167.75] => -0.25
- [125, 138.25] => -0.05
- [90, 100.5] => -0.07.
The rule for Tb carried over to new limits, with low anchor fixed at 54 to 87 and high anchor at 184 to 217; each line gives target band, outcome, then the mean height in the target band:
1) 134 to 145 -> -0.8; 207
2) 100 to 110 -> -0.6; 217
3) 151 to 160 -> -1.9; 228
